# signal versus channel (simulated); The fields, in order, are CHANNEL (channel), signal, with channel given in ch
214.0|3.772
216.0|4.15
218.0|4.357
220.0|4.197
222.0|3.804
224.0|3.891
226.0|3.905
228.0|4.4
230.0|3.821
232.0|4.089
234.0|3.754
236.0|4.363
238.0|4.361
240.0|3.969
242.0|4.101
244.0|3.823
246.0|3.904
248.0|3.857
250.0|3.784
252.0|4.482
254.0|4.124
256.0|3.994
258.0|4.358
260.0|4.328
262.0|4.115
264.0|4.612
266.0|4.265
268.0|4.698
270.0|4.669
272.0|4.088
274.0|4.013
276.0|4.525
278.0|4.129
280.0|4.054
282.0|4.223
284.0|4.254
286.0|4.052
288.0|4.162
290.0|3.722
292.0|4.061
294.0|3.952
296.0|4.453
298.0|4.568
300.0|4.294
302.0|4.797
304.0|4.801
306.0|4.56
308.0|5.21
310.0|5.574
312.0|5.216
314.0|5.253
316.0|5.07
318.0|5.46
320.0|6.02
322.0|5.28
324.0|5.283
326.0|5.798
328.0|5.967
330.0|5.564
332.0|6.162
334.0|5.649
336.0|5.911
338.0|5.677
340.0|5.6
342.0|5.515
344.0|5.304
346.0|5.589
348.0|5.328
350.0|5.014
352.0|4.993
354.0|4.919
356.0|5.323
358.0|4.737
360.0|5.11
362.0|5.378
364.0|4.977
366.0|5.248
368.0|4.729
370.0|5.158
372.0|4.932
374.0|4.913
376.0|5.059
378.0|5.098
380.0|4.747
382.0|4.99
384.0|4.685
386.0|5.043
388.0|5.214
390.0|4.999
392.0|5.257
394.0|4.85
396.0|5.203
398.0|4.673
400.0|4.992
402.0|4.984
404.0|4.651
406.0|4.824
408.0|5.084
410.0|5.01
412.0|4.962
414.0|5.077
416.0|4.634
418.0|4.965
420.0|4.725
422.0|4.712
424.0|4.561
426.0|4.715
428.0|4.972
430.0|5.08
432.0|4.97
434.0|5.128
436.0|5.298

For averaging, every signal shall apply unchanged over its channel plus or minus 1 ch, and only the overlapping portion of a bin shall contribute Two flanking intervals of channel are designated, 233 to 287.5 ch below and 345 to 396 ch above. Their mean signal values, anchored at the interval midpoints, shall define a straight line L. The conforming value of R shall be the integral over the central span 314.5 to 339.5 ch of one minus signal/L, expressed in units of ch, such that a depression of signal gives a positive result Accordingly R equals -5.0 ch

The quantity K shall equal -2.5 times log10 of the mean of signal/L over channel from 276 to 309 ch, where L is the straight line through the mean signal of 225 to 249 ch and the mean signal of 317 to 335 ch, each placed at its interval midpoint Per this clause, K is 0.17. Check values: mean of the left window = 4.03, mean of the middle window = 4.34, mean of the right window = 5.69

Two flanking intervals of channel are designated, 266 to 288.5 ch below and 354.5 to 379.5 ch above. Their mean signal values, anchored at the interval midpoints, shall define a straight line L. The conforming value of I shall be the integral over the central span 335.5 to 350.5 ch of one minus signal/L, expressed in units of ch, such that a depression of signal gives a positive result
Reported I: -2.0 ch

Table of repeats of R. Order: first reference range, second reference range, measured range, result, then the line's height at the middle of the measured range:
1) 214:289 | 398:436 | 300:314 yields -1.9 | 4.4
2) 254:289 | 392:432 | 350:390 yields -2.7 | 4.7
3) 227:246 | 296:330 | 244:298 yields 4.4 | 4.57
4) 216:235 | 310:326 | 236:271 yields 1.9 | 4.45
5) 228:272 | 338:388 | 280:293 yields 1.1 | 4.47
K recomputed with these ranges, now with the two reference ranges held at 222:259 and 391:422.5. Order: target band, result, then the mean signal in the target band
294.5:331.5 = -0.168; 5.17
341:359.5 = -0.126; 5.19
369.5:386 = -0.041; 4.95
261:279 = -0.037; 4.35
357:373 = -0.075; 5.03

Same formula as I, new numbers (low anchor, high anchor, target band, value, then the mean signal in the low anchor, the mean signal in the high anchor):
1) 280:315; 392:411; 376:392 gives -0.4 ch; 4.52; 4.94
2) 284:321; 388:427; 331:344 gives -2.6 ch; 4.72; 4.9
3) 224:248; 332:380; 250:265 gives 0.0 ch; 4.03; 5.23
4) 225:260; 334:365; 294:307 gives 0.6 ch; 4.07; 5.3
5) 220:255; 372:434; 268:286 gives -0.1 ch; 4.03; 4.93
